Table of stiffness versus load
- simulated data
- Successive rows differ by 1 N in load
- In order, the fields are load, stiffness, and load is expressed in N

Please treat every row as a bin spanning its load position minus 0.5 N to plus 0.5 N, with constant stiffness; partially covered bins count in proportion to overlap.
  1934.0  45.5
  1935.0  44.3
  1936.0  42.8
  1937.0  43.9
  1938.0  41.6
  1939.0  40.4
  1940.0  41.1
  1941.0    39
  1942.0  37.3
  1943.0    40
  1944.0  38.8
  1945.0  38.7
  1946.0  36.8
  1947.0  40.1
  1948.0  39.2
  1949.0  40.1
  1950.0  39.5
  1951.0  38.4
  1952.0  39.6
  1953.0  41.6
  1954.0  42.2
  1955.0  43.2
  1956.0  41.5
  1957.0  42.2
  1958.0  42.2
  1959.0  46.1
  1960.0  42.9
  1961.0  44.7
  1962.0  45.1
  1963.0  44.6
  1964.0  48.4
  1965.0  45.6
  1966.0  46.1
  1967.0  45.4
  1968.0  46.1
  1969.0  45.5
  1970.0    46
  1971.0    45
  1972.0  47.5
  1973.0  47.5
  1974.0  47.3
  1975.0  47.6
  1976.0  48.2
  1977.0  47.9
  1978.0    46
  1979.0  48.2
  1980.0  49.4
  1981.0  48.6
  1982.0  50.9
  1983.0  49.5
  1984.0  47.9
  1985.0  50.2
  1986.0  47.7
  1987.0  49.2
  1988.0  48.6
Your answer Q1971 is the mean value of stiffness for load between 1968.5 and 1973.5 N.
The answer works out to 46.3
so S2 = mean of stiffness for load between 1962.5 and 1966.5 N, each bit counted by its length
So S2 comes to 46.2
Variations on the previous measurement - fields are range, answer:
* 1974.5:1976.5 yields 47.9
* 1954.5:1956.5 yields 42.4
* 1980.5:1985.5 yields 49.4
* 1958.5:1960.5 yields 44.5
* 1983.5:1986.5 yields 48.6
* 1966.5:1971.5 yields 45.6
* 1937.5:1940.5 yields 41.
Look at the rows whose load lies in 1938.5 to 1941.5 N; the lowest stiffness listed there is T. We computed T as 39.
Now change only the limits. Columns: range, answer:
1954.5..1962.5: 41.5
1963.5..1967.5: 45.4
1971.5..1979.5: 46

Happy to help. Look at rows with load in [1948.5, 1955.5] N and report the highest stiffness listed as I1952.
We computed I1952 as 43.2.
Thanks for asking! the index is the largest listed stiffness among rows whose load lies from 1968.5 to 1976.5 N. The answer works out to 48.2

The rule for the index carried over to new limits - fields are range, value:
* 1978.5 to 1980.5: 49.4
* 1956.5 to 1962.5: 46.1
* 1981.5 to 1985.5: 50.9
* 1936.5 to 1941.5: 43.9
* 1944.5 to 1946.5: 38.7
